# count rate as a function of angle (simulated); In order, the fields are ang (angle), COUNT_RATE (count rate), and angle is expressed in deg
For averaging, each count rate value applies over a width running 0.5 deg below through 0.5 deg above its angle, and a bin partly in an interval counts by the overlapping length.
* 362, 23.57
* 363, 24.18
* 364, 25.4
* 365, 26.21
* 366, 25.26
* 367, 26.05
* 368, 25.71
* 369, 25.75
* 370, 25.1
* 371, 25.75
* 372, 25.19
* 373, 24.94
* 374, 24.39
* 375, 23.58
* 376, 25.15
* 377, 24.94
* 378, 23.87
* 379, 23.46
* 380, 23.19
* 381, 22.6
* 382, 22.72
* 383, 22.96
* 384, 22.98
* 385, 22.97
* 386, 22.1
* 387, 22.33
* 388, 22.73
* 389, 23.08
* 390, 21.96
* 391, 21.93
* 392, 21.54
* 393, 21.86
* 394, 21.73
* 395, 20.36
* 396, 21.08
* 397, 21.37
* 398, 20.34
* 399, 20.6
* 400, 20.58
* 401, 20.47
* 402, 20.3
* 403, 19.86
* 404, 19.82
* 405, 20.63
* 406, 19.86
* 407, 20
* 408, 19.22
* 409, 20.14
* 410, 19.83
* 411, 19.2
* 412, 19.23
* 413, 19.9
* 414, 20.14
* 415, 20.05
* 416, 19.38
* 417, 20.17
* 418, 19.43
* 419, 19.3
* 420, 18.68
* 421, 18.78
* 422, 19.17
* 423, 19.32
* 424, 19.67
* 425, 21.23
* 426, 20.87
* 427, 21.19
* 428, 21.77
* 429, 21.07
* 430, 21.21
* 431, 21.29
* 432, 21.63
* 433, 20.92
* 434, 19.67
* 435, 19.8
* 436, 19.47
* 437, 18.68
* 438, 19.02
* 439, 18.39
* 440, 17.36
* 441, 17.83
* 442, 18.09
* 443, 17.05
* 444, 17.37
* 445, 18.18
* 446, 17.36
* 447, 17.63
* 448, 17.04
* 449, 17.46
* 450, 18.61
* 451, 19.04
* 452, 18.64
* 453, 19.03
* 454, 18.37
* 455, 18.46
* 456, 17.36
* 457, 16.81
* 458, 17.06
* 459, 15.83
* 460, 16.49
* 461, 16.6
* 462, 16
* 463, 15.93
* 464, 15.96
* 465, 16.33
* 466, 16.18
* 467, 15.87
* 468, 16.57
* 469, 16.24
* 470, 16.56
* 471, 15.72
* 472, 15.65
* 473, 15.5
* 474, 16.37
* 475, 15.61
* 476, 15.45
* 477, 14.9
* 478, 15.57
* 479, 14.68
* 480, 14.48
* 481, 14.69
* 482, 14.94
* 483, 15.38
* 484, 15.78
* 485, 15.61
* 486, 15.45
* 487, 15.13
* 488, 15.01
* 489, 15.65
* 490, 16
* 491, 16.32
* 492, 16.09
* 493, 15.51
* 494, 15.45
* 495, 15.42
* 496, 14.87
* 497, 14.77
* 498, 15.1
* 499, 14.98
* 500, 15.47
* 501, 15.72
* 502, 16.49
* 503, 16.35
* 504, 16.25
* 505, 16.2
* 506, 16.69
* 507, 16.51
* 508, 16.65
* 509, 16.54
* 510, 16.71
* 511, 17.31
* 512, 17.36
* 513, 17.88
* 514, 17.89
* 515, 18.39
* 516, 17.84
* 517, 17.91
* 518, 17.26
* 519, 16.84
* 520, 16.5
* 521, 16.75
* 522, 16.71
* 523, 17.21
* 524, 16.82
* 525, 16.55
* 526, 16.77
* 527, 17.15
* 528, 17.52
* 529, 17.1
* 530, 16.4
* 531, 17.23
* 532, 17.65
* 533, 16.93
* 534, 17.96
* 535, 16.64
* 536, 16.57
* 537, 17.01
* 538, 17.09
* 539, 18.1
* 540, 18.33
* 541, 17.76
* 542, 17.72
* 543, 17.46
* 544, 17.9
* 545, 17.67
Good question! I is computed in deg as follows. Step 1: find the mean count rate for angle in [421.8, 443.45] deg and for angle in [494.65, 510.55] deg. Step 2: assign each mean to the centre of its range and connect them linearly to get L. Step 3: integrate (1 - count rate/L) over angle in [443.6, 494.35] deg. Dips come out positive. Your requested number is 4.1 deg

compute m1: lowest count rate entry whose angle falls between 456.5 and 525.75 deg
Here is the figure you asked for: 14.48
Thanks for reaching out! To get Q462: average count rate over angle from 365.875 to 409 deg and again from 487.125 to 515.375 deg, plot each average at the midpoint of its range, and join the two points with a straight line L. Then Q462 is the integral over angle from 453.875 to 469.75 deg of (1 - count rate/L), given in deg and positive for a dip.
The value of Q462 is 1.5 deg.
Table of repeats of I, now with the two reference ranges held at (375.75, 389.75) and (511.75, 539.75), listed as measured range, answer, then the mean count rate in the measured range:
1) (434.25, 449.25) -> 1.91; 18.1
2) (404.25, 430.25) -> 2.10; 20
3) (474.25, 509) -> 5.67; 15.6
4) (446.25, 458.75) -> 1.46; 17.9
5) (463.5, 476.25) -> 2.30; 16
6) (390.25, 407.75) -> 1.38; 20.7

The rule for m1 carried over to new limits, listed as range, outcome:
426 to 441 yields 17.36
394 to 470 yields 15.83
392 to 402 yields 20.3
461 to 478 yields 14.9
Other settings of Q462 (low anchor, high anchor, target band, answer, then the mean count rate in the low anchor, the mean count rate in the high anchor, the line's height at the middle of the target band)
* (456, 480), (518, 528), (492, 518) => 0.3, 16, 16.9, 16.6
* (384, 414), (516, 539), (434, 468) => 3.1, 20.9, 17.1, 19.3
